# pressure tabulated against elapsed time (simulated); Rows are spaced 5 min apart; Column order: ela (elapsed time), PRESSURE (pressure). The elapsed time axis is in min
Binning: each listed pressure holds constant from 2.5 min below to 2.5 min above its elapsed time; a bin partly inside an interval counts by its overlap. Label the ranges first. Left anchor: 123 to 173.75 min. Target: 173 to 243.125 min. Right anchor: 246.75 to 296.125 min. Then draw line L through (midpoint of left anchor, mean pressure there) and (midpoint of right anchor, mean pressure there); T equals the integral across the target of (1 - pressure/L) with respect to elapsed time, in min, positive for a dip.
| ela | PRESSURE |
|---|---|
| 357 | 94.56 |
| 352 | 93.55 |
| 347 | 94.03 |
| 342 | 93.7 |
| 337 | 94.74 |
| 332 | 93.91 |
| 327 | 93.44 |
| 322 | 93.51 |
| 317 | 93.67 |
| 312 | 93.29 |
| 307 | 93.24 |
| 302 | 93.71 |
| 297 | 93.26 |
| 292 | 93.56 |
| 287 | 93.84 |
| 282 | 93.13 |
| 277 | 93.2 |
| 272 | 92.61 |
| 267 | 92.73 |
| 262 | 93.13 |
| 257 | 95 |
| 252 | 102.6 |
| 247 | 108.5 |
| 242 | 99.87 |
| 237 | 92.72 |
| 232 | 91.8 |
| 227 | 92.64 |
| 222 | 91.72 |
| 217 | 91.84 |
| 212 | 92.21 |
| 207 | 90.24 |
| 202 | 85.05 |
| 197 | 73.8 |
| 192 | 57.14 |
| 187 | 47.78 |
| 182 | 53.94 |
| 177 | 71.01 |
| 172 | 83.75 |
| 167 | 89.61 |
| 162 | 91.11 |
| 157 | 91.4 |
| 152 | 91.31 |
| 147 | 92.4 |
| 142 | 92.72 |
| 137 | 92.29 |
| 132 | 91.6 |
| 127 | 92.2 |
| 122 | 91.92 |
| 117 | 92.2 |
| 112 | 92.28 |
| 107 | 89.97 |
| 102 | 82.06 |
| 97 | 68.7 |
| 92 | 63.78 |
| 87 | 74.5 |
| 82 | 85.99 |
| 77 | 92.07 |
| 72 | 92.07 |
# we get 9.5 min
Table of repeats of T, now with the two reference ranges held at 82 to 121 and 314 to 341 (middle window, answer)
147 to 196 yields 5.16 min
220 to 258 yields -3.44 min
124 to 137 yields -1.42 min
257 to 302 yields -1.06 min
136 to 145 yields -0.98 min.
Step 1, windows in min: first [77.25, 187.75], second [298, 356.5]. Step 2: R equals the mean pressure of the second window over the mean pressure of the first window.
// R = 1.1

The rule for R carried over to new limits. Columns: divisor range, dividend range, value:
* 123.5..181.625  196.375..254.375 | 1.06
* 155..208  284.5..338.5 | 1.24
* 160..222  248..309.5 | 1.22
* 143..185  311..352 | 1.13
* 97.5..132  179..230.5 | 0.87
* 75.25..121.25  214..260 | 1.16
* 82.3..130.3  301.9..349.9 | 1.12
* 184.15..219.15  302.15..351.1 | 1.23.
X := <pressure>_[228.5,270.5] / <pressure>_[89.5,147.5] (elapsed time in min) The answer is 1.1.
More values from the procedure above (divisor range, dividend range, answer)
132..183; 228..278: 1.12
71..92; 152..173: 1.08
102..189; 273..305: 1.10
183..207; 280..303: 1.38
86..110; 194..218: 1.12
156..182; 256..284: 1.14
